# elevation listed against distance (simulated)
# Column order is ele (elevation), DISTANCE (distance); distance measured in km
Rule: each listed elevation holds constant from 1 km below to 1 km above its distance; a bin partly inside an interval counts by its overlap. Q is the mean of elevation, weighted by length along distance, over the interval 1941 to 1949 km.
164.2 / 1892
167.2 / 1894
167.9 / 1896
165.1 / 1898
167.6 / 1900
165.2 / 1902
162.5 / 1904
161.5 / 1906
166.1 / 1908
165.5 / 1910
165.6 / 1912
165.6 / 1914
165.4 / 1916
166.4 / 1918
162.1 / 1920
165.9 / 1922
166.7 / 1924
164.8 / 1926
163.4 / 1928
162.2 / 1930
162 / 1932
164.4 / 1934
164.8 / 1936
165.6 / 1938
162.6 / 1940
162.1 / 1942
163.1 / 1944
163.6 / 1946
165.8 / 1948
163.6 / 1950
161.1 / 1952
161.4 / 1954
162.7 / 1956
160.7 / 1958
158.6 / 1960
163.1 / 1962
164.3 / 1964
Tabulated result 164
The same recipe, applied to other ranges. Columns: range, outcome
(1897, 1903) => 166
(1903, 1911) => 164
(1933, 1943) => 164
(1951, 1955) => 161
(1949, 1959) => 162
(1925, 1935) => 163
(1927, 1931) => 163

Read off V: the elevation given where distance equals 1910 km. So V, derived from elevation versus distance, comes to 165.5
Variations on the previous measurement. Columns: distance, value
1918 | 166.4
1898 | 165.1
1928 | 163.4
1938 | 165.6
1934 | 164.4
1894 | 167.2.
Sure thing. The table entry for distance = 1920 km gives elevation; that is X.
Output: 162.1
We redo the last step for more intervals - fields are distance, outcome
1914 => 165.6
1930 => 162.2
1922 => 165.9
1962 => 163.1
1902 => 165.2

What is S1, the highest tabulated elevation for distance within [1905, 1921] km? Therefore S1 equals 166.4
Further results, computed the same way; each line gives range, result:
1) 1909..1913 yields 165.6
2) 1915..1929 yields 166.7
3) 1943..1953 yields 165.8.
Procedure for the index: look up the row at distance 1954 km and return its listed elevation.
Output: 161.4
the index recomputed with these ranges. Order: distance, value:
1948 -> 165.8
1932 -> 162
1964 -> 164.3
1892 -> 164.2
